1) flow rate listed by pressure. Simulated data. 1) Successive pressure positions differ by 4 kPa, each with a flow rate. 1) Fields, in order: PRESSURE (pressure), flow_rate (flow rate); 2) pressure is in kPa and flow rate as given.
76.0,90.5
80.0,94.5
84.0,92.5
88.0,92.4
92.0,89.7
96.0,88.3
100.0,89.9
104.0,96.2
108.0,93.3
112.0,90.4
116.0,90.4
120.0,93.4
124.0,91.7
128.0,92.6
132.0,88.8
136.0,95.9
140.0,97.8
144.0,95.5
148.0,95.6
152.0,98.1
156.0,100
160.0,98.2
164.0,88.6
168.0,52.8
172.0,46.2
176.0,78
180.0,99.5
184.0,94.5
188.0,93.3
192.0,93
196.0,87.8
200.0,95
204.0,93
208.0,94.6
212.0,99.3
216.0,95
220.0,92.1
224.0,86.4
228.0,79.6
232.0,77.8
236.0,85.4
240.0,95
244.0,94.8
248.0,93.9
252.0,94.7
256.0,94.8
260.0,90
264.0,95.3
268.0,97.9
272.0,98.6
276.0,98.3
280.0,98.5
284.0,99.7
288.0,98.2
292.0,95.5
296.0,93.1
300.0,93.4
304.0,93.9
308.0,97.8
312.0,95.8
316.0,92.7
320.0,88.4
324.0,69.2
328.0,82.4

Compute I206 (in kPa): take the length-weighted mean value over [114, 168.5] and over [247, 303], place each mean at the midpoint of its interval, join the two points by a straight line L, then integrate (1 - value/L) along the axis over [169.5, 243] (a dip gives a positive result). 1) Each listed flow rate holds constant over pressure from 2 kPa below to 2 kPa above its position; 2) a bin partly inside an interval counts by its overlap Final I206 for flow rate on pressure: 4.8 kPa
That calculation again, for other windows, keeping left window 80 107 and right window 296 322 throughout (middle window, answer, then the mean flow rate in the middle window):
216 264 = 1.58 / 90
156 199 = 3.84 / 84.2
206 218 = -0.45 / 96.3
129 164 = -1.31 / 95.7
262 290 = -1.42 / 98.1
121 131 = 0.01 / 91.9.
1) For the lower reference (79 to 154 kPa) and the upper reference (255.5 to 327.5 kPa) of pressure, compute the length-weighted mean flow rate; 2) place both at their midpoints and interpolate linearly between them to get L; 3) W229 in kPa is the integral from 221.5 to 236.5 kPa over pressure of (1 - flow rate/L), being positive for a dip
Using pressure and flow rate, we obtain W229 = 1.8 kPa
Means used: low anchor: 93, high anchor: 93.7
